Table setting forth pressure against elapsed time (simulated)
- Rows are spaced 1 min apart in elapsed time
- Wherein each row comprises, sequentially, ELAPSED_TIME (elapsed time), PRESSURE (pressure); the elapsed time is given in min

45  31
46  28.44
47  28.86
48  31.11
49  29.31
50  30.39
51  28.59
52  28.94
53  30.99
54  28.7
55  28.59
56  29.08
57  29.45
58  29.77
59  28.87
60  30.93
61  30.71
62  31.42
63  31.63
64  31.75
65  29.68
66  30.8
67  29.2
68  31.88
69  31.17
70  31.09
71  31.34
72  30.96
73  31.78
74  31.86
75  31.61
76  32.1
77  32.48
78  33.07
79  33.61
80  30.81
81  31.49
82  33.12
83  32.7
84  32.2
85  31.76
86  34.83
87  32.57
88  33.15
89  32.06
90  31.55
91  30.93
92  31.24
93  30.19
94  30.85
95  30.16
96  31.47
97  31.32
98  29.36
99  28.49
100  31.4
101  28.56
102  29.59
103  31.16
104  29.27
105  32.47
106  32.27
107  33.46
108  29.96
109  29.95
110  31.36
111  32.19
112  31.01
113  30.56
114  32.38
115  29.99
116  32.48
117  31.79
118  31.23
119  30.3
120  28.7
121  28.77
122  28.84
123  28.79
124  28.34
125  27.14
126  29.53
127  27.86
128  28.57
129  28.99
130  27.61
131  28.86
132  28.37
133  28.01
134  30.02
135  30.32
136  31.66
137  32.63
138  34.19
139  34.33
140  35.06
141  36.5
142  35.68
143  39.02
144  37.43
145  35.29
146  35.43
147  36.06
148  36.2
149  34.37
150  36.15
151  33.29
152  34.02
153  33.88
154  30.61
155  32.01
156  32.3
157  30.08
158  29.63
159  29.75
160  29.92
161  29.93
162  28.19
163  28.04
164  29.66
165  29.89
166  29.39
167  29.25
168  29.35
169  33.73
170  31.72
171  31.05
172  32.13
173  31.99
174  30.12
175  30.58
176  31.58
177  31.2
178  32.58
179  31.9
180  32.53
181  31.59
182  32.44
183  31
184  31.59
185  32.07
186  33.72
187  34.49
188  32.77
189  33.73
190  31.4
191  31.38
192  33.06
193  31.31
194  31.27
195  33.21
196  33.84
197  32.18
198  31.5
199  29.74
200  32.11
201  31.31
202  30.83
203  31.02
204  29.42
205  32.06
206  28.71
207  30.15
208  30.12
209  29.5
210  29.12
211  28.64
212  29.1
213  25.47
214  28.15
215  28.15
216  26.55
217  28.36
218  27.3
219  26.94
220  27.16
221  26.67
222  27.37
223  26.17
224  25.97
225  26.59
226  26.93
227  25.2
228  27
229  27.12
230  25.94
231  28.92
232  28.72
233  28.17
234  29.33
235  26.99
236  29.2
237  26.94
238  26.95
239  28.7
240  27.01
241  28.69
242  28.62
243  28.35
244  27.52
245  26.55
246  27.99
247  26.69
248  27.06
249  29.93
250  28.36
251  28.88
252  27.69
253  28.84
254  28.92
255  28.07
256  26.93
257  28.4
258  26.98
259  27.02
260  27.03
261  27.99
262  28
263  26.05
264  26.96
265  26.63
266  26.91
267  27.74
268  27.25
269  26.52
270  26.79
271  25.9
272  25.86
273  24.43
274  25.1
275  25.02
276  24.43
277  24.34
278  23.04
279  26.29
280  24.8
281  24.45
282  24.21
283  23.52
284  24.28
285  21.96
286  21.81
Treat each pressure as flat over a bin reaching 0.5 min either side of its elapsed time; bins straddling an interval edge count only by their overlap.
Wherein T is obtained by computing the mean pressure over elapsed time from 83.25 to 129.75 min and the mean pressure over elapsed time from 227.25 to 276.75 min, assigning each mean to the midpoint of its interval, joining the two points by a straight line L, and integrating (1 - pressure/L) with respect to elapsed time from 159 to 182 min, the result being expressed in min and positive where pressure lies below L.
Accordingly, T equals -1.2 min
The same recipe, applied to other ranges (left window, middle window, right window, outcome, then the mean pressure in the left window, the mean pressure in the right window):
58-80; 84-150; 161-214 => -0.7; 31.3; 31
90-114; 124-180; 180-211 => -0.9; 30.8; 31.5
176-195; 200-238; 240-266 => 2.3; 32.2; 27.7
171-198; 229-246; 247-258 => 0.7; 32.1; 28.2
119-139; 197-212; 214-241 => -1.3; 29.5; 27.4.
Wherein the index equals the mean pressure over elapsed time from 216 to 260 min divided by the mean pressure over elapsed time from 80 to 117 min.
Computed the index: 0.9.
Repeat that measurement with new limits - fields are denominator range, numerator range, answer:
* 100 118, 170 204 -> 1.03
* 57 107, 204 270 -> 0.89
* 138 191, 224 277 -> 0.84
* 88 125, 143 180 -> 1.05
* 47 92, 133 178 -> 1.04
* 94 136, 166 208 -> 1.05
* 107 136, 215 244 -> 0.92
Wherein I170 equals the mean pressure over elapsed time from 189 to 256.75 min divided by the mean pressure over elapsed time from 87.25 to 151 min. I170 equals 0.9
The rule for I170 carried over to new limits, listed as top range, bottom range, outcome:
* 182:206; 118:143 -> 1.04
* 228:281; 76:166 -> 0.86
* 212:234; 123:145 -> 0.86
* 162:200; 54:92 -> 1.01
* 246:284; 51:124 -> 0.86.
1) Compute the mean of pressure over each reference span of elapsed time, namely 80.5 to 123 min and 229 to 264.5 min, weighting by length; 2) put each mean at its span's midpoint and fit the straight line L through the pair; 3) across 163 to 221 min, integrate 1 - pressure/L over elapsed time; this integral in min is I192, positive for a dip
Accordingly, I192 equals -3.2 min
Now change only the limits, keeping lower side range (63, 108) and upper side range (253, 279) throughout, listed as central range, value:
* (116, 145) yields -0.90 min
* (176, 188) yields -1.45 min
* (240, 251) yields -0.36 min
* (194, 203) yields -1.08 min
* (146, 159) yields -1.56 min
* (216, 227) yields 0.35 min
